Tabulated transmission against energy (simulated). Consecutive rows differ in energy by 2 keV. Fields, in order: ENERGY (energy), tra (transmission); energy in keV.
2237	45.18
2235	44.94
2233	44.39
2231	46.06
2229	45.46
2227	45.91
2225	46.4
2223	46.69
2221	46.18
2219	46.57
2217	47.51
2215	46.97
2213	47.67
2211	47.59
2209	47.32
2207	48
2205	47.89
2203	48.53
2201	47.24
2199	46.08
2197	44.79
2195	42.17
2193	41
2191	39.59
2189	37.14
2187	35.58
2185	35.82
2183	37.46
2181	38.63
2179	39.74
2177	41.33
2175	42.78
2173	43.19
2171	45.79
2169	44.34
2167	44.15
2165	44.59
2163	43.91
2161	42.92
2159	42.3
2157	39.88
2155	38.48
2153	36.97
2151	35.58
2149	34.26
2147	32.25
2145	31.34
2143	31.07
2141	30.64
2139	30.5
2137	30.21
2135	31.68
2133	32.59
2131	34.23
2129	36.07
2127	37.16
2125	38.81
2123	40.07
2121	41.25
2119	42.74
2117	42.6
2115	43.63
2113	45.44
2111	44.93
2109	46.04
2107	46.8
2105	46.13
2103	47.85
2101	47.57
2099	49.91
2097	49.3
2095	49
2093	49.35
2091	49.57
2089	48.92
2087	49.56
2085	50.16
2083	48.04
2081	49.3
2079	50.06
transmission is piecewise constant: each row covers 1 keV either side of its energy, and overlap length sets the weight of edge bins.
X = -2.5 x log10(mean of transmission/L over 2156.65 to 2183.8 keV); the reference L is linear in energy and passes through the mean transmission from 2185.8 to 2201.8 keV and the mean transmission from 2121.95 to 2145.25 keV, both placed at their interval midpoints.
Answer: -0.104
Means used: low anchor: 33.8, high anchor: 41.6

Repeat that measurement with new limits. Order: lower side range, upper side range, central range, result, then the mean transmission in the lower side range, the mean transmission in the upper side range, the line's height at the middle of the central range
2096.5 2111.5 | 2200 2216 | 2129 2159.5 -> 0.36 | 47.3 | 47.7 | 47.5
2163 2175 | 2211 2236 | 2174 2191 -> 0.16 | 44.2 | 46.3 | 44.7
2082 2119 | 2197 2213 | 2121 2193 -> 0.24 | 47.4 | 47.4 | 47.4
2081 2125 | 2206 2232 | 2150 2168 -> 0.14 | 46.5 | 46.8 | 46.6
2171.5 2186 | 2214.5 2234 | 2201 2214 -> -0.09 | 40.1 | 46.2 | 43.9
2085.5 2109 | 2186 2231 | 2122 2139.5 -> 0.34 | 48.5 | 45.1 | 47.5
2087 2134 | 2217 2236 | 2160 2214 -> 0.05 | 44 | 45.9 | 45.3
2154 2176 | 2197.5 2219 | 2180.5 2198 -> 0.16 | 42.9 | 47.4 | 45.4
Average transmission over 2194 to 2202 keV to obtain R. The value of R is 45.1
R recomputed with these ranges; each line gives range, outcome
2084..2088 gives 49.9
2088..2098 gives 49.2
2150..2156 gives 37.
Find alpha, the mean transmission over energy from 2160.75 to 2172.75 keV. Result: 44.3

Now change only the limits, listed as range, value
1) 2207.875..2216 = 47.4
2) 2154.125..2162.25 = 41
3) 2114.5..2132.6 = 39.3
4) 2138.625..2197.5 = 39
